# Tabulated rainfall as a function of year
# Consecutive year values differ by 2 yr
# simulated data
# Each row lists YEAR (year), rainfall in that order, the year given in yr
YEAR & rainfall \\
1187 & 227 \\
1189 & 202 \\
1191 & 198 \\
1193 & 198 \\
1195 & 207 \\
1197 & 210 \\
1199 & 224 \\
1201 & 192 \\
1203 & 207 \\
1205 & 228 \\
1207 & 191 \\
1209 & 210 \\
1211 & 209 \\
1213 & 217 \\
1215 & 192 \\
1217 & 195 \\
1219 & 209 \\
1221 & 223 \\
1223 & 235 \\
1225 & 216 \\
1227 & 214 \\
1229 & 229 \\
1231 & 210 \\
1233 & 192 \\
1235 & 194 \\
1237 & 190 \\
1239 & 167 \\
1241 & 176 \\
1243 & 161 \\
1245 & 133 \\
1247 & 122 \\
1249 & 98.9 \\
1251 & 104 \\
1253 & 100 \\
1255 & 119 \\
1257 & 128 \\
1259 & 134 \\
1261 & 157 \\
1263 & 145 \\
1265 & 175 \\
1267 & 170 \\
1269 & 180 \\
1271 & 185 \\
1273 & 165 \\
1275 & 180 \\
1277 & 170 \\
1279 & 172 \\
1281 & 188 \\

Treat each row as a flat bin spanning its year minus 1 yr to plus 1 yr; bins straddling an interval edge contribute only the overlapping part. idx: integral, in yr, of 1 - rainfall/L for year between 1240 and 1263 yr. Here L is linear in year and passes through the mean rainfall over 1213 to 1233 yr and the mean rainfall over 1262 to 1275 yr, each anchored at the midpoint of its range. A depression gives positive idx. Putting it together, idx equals 6.8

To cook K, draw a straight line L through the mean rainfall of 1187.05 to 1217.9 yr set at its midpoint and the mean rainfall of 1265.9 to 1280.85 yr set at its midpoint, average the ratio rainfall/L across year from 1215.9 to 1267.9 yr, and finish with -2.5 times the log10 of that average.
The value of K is 0.13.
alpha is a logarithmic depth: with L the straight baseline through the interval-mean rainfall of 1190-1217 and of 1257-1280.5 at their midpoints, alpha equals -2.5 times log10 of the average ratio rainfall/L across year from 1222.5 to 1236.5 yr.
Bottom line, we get -0.12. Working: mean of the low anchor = 206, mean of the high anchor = 165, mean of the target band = 211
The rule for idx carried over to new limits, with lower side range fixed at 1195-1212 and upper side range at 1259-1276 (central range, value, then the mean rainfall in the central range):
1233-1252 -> 3.4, 152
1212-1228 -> -1.2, 213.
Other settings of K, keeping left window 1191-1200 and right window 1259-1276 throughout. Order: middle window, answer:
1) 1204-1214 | -0.05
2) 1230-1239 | -0.04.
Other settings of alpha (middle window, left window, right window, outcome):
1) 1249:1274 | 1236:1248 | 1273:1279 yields 0.15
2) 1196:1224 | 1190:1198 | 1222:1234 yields 0.00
